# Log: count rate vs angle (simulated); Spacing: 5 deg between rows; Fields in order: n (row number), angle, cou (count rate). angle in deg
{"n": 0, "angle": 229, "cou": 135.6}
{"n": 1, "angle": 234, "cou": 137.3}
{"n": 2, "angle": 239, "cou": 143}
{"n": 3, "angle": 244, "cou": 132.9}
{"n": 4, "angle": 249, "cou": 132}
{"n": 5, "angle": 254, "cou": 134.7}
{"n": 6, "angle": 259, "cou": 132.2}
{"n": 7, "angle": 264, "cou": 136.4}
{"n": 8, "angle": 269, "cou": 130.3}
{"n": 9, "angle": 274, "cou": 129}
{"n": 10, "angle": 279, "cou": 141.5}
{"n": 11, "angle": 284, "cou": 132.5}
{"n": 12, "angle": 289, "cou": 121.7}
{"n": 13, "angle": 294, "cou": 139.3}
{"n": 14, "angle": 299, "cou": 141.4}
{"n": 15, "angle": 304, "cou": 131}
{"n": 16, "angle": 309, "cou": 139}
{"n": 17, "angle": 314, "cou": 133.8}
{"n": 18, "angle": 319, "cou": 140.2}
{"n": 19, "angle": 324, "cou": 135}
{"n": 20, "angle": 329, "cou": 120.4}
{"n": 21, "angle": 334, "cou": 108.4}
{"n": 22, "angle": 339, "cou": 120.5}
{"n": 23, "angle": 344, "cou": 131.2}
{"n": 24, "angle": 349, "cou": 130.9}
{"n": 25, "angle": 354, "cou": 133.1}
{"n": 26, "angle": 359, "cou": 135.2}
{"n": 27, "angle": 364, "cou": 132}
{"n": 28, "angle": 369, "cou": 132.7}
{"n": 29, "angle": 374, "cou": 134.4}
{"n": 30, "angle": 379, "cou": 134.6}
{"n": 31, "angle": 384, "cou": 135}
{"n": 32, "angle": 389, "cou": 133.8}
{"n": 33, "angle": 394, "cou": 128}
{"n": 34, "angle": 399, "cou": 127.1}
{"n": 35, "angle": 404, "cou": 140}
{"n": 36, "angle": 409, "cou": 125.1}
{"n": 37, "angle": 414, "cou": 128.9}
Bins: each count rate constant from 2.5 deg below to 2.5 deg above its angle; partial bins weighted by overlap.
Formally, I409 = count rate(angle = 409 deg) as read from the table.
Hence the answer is 125.1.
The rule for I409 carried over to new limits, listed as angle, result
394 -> 128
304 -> 131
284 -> 132.5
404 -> 140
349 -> 130.9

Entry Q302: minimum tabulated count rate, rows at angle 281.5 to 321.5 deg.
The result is 121.7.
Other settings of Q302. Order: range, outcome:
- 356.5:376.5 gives 132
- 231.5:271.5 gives 130.3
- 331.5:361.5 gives 108.4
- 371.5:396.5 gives 128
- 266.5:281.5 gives 129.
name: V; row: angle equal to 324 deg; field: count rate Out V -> 135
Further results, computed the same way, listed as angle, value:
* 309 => 139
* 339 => 120.5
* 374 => 134.4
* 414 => 128.9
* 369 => 132.7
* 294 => 139.3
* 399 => 127.1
